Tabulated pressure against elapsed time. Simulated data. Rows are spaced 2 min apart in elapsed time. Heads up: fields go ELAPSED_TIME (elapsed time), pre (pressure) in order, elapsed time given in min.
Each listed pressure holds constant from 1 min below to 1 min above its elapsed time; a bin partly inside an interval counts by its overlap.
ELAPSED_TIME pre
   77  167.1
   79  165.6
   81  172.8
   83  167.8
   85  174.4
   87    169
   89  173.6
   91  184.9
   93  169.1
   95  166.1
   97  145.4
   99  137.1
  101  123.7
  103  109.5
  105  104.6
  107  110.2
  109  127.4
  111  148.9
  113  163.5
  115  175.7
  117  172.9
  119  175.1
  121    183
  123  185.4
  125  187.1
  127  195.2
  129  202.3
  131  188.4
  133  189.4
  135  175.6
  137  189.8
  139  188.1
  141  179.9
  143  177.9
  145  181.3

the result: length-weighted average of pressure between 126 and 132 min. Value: 195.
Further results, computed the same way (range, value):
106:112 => 129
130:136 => 184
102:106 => 107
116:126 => 181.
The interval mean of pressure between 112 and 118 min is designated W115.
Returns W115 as 171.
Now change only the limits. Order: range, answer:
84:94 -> 174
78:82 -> 169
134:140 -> 184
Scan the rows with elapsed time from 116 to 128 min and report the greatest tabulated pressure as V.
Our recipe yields 195.2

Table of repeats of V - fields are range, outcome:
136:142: 189.8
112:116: 175.7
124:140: 202.3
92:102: 169.1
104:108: 110.2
